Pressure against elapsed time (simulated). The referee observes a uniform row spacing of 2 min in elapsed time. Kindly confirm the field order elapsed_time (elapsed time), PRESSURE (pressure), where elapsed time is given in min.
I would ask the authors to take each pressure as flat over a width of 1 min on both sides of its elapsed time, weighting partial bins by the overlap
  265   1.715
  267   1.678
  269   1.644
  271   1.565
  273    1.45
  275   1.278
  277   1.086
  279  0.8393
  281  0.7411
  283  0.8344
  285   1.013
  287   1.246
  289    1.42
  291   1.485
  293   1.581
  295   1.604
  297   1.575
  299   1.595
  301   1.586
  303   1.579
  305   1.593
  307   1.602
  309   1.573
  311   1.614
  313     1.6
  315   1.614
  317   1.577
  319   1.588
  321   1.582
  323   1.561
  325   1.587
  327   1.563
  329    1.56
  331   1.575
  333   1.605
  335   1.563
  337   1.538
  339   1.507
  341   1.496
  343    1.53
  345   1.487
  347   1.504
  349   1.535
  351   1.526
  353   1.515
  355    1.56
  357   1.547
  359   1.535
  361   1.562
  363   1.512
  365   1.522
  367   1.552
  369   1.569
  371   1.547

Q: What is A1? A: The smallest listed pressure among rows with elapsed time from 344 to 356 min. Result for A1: 1.487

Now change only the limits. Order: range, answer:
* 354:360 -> 1.535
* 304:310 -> 1.573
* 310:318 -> 1.577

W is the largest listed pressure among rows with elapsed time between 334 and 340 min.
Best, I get 1.563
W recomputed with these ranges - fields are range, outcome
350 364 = 1.562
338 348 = 1.53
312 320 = 1.614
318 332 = 1.588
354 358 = 1.56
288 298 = 1.604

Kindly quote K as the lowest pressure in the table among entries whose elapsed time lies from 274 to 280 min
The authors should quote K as 0.8393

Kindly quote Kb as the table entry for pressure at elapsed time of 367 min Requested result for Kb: 1.552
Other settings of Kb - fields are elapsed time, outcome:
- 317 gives 1.577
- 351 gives 1.526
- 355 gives 1.56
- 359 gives 1.535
